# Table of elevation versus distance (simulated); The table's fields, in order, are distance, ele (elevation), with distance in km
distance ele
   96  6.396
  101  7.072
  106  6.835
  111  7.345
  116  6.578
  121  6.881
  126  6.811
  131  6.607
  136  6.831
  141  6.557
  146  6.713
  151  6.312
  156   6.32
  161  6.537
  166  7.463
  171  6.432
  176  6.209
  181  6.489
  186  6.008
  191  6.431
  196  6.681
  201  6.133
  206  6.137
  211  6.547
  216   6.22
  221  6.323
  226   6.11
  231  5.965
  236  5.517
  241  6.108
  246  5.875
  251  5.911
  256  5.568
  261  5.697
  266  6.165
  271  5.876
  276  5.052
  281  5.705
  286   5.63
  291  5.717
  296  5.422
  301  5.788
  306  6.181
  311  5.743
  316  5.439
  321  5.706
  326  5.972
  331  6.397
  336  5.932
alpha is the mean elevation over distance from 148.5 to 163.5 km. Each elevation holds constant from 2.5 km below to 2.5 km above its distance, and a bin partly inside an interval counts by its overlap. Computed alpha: 6.39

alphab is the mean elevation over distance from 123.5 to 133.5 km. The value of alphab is 6.71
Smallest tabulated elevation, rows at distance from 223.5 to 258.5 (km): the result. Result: 5.517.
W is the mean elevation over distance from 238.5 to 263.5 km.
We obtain 5.83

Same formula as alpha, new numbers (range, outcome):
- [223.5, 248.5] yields 5.92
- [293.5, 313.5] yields 5.78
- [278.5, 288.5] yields 5.67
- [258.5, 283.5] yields 5.7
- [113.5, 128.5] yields 6.76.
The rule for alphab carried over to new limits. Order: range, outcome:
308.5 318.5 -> 5.59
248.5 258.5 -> 5.74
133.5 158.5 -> 6.55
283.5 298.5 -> 5.59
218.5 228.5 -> 6.22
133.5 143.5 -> 6.69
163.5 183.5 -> 6.65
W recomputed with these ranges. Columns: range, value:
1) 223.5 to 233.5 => 6.04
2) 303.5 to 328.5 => 5.81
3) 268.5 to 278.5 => 5.46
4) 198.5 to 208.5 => 6.13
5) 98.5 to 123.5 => 6.94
